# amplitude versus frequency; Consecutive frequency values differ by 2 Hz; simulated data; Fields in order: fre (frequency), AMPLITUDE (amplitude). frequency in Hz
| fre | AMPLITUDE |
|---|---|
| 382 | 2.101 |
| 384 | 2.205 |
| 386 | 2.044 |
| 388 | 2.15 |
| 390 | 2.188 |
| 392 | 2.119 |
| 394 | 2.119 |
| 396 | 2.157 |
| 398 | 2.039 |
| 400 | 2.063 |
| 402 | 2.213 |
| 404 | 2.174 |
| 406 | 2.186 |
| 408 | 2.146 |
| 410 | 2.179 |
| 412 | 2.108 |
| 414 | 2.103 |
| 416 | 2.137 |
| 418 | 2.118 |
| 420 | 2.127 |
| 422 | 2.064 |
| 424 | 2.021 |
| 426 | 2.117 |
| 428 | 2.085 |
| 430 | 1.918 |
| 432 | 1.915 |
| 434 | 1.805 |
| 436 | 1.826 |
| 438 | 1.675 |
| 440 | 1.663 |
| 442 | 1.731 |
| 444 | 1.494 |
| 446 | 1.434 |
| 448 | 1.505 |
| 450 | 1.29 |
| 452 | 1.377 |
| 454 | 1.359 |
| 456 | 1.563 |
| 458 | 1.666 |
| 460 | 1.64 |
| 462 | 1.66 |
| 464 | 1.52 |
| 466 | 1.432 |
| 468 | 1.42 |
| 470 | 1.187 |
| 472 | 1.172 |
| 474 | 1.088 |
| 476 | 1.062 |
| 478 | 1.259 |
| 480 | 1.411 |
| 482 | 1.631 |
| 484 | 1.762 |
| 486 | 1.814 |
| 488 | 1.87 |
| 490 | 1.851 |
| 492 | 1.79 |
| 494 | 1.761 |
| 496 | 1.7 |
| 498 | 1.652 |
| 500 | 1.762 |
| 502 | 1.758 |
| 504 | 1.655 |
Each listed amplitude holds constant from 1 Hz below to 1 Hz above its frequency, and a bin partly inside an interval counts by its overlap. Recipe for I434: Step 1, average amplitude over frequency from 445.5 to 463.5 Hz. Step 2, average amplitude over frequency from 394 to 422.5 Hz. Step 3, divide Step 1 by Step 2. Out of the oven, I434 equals 0.7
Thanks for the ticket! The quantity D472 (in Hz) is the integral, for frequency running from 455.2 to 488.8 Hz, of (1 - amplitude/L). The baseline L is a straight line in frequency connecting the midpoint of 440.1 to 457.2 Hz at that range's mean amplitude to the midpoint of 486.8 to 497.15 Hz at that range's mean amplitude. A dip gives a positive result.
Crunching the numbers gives 3.5 Hz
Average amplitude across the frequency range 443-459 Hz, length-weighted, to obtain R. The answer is 1.46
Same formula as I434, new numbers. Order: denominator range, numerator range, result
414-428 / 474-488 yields 0.71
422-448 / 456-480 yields 0.77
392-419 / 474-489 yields 0.71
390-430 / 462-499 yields 0.72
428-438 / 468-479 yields 0.63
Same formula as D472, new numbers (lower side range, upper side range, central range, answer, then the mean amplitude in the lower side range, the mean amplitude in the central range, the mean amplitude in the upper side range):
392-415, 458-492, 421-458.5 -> 2.2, 2.13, 1.71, 1.5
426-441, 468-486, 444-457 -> 1.8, 1.86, 1.43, 1.35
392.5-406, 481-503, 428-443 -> 1.3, 2.13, 1.81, 1.76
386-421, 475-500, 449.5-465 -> 2.5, 2.13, 1.52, 1.64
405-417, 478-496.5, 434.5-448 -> 2.3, 2.14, 1.63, 1.71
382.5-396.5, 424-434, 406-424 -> -0.7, 2.14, 2.12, 1.99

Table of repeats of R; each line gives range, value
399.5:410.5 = 2.16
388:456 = 1.92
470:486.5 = 1.37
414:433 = 2.06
